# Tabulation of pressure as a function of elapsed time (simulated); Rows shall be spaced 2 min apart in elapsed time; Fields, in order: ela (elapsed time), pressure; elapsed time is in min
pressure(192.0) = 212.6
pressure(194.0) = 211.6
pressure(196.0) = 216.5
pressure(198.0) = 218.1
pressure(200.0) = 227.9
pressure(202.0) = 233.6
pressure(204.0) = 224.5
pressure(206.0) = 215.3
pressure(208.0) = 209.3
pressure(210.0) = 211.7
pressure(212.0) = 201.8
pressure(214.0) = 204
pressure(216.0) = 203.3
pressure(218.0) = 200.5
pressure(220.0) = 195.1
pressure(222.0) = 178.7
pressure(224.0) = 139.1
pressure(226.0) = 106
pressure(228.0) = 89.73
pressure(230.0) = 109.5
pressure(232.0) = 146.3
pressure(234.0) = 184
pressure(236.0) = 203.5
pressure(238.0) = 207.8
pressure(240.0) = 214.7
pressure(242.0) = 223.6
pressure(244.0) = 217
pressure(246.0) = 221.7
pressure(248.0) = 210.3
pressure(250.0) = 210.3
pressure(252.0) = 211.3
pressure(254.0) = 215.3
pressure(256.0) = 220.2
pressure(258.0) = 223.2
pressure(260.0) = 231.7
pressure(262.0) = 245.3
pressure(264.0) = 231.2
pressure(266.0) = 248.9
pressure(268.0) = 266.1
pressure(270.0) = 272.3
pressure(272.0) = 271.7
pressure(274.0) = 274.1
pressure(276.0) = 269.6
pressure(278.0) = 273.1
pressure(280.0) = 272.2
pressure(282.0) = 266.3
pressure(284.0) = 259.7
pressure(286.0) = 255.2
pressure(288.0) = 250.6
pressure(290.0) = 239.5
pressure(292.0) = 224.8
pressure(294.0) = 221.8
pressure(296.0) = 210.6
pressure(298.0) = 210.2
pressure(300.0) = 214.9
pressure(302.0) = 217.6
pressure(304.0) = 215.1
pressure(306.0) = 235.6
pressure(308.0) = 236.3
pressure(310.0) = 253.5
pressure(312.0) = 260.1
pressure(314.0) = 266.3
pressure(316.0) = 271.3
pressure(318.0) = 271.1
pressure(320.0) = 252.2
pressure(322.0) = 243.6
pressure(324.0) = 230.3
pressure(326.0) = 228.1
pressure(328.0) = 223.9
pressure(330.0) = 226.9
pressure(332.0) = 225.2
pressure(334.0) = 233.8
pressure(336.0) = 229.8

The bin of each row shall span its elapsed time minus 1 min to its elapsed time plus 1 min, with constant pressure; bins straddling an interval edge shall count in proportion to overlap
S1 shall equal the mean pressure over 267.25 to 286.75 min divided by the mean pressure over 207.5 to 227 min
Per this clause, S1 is 1.46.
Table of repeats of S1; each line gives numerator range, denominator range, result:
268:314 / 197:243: 1.30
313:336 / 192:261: 1.22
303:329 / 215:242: 1.45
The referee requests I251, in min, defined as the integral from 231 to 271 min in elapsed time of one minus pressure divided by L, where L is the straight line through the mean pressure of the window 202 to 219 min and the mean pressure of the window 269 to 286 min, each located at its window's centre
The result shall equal 4.2 min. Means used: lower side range 210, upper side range 269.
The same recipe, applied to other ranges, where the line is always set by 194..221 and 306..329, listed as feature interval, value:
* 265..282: -2.5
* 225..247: 4.7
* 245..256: 0.6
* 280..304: 0.5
